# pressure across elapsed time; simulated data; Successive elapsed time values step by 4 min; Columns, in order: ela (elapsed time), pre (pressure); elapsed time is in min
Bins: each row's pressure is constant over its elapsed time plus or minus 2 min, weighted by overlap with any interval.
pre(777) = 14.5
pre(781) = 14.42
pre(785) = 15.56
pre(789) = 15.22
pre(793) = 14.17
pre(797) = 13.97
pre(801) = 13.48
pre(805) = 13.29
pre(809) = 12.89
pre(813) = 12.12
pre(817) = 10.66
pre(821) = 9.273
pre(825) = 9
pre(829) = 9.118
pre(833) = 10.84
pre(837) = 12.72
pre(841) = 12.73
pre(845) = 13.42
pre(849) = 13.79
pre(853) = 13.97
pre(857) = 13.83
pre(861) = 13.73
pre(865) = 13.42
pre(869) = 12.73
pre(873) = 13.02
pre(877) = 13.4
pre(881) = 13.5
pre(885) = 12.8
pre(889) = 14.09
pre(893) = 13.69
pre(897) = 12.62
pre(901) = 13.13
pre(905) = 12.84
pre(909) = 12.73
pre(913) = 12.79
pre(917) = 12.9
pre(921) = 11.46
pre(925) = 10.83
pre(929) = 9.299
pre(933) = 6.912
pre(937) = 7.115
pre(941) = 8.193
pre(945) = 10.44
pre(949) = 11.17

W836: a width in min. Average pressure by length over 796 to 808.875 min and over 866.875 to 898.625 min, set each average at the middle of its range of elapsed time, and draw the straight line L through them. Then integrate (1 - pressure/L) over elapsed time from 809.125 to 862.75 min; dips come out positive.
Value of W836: 5.6 min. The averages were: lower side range 13.4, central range 12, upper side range 13.2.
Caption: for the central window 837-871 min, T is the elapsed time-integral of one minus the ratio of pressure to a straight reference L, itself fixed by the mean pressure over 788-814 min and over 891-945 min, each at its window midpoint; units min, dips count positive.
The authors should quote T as -2.6 min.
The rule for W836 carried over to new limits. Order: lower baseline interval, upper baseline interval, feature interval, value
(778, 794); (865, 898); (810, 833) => 6.5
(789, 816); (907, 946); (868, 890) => -3.5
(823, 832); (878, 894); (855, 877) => -2.4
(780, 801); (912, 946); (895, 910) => -2.9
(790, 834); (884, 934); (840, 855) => -2.0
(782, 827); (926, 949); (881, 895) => -4.5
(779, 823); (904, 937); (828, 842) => 1.3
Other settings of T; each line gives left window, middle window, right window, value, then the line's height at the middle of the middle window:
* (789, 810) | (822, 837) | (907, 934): 3.50 min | 13.1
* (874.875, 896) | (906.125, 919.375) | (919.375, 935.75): -2.33 min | 10.9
